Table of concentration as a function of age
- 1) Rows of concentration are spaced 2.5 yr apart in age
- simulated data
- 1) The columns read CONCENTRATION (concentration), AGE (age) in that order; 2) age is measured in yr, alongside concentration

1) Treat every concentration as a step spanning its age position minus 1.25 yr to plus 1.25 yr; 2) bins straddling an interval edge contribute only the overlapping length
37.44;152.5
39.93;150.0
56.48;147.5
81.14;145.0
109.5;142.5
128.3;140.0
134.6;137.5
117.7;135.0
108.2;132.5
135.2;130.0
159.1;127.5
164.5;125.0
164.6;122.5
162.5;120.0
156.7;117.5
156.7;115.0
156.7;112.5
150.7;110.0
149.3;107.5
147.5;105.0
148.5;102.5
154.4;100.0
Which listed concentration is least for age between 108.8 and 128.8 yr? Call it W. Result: 150.7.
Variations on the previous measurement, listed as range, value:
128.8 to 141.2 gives 108.2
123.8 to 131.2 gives 135.2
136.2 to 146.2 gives 81.14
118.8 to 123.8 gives 162.5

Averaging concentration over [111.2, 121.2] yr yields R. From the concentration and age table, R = 158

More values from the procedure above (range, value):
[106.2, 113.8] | 152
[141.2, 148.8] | 82.4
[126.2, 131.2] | 147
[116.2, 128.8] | 161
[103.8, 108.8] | 148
